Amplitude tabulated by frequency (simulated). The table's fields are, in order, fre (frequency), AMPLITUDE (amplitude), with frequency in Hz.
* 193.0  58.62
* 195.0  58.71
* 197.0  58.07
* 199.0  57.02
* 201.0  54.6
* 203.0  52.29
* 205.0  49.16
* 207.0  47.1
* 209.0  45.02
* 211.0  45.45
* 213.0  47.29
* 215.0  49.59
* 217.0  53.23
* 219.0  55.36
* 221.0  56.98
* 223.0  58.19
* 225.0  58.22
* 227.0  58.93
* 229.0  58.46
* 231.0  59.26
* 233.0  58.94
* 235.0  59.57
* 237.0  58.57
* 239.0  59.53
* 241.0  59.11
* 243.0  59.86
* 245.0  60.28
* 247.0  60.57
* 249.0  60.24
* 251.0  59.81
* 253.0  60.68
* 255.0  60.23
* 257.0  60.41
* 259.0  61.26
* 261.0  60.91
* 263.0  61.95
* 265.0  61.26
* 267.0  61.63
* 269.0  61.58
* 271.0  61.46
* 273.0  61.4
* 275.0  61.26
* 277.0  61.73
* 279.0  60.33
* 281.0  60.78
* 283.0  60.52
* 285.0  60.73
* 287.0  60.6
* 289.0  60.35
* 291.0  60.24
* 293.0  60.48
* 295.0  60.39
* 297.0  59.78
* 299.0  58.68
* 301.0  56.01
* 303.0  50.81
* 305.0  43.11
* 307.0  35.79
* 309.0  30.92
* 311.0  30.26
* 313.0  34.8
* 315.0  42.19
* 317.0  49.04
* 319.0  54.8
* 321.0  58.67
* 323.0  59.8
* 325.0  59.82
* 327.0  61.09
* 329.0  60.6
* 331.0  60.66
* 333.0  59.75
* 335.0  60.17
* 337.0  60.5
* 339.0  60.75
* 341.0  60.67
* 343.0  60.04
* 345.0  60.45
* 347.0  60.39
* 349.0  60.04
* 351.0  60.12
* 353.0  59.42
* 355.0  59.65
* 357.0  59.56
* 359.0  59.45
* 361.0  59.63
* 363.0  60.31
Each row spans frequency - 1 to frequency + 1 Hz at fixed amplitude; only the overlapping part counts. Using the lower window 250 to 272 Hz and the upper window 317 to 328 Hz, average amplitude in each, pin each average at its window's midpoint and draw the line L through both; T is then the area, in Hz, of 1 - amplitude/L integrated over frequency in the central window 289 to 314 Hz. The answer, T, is 4.3 Hz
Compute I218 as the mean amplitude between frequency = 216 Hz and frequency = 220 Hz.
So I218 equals 54.3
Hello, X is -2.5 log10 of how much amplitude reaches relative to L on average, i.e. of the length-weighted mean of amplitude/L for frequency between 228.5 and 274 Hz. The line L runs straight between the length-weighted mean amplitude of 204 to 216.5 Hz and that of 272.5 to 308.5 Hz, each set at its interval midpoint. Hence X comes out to -0.15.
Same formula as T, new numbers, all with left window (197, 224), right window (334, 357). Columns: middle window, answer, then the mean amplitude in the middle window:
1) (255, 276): -2.3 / 61.3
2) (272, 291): -1.5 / 60.8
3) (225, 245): -2.2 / 59.1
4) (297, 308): 1.5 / 49.9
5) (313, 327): 1.3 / 53.2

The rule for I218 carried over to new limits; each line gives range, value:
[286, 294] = 60.4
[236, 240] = 59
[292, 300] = 59.8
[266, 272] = 61.6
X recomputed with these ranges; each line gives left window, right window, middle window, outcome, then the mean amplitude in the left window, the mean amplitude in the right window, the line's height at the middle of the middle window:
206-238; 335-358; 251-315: 0.021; 54.4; 60.1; 57.2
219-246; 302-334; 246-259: -0.070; 58.8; 49.5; 56.6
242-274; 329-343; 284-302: 0.017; 60.8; 60.4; 60.6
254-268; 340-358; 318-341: 0.010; 61.1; 60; 60.3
